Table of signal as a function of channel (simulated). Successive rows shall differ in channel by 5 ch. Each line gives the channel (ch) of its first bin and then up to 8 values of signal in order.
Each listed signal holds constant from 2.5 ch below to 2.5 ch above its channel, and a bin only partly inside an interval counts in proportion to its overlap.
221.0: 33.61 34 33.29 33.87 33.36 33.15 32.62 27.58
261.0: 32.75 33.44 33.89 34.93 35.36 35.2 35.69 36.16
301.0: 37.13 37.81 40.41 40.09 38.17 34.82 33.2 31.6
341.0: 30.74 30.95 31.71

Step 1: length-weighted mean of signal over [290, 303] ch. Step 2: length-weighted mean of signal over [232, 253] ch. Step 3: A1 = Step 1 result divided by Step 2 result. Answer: 1.09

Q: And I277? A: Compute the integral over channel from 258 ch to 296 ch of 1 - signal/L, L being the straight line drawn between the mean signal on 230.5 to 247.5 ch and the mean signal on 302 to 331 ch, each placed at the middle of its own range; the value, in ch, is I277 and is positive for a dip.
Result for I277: 1.2 ch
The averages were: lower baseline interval 33.4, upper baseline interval 37.8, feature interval 34.5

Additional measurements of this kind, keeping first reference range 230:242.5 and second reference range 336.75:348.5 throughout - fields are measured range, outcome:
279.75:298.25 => -1.9 ch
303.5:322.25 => -4.4 ch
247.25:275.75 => 0.5 ch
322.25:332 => -1.0 ch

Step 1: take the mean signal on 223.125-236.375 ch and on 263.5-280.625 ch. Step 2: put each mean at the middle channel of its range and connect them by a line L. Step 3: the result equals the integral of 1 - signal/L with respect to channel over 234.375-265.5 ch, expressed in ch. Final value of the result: 1.6 ch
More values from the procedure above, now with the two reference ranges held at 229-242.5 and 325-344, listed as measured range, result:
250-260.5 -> 1.0 ch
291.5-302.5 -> -1.2 ch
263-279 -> -0.5 ch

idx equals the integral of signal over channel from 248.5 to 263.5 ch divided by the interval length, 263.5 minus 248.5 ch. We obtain 31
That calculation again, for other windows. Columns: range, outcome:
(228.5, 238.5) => 33.6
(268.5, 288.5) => 34.8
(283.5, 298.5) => 35.7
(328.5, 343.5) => 31.8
